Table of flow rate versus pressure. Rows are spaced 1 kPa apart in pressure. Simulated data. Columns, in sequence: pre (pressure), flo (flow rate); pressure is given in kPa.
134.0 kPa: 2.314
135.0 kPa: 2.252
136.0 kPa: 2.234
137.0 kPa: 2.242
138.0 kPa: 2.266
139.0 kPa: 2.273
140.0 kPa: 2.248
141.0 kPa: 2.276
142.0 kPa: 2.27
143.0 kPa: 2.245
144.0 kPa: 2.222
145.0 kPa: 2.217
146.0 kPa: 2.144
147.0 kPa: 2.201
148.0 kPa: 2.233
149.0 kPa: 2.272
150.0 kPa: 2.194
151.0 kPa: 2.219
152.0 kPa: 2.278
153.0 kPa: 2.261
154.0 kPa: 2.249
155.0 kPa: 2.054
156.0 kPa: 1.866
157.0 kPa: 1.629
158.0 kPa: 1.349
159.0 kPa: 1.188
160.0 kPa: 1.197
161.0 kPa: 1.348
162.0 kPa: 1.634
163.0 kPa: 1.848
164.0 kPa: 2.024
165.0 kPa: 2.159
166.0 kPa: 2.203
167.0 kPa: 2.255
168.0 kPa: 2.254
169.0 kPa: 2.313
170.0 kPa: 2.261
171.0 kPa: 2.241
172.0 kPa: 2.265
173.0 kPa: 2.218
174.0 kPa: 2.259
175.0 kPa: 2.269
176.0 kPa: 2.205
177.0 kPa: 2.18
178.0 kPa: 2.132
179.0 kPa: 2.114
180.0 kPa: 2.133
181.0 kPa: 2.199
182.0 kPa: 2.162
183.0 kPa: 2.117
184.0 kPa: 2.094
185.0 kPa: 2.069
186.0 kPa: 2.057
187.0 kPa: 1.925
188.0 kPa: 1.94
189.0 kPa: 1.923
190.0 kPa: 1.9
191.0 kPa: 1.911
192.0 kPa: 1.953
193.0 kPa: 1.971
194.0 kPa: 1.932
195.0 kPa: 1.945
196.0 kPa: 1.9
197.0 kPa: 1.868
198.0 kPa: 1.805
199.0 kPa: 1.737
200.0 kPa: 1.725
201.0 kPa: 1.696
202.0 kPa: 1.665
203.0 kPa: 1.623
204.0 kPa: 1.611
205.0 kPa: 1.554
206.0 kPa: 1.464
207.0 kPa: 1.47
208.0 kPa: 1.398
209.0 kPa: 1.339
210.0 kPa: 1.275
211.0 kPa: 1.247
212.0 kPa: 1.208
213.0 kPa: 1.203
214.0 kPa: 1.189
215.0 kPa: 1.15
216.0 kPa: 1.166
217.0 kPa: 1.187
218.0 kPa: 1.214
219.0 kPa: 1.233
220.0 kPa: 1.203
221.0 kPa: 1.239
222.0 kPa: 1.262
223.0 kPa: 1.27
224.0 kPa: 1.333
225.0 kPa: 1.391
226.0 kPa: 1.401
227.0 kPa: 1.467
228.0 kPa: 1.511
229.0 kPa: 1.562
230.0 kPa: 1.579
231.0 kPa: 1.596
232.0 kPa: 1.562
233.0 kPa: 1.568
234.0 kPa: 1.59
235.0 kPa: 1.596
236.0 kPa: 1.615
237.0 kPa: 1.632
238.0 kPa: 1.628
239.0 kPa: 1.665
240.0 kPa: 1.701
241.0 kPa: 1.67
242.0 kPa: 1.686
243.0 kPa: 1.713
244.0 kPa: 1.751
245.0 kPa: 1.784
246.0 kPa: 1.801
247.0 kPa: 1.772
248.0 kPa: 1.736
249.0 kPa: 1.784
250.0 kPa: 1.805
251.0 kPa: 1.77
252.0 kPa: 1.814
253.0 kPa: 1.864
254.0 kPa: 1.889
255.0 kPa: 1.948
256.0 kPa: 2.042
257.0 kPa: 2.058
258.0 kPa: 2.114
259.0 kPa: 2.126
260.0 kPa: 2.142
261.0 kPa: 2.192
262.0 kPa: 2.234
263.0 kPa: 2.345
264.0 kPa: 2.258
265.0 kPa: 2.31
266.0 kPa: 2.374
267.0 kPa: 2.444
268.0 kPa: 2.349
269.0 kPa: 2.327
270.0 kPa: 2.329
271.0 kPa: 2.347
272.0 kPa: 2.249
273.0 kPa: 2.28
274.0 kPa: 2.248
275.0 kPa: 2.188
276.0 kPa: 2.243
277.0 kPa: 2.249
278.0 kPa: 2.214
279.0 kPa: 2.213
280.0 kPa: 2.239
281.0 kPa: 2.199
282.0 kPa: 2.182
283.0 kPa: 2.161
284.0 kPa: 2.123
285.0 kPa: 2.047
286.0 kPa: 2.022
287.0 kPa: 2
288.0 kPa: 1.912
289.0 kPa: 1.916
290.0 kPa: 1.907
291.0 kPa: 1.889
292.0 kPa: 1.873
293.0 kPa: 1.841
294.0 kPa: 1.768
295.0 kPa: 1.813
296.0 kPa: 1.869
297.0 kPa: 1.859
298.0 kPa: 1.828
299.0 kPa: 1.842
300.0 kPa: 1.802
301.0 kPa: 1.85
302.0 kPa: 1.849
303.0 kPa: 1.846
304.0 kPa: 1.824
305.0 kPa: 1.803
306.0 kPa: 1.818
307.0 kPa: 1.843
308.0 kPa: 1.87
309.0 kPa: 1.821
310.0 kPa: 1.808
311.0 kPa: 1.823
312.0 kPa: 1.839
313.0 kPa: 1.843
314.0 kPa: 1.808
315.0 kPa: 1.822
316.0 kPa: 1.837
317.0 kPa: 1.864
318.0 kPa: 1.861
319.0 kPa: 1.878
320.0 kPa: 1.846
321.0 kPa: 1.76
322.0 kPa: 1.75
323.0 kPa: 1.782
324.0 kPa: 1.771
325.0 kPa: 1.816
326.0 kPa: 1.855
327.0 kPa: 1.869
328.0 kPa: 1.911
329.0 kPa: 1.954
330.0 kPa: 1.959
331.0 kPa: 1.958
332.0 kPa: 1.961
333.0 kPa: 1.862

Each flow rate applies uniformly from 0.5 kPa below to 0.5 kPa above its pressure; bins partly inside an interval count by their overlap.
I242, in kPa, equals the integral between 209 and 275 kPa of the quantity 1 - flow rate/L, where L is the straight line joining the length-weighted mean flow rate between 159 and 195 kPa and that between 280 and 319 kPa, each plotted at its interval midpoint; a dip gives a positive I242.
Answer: 7.3 kPa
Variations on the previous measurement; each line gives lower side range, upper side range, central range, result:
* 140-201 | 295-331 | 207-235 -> 8.71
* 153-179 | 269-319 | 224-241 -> 3.61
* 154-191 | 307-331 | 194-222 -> 7.18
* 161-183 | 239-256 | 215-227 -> 4.03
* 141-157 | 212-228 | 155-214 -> -4.54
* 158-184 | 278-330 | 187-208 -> 2.44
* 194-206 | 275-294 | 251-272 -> -2.03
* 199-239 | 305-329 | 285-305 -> -1.49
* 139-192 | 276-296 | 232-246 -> 2.62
